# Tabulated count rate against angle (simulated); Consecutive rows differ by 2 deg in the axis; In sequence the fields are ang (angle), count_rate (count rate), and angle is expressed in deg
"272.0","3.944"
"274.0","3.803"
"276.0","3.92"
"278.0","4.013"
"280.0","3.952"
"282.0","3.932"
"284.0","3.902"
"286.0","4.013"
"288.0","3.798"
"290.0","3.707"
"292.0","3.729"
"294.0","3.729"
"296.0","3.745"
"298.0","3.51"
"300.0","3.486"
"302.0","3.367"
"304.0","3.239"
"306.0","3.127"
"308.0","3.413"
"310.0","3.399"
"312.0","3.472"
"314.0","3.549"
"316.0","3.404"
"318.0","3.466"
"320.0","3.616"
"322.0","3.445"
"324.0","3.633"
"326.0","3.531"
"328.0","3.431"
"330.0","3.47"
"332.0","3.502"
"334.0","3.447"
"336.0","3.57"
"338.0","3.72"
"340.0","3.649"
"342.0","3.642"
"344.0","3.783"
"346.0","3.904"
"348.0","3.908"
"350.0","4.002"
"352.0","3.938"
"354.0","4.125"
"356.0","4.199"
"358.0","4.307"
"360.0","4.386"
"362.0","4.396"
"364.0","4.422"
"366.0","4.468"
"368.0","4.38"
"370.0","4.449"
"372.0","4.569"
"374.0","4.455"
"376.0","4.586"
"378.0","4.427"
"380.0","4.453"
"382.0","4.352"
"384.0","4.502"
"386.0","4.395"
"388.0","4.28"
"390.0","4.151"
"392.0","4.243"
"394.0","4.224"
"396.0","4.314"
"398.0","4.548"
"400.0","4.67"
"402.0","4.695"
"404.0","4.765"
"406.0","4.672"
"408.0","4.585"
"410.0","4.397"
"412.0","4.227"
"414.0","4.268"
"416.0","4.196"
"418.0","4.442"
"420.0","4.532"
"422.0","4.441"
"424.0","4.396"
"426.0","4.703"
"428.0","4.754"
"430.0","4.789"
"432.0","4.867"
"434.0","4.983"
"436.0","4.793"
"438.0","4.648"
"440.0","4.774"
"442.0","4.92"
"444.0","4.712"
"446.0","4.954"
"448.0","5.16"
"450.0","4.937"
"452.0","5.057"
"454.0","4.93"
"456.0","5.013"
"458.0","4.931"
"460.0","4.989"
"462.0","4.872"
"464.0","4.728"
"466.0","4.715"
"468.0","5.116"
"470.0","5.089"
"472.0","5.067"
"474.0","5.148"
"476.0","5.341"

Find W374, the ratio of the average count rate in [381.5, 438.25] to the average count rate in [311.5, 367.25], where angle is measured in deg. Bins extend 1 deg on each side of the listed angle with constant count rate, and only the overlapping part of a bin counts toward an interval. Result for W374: 1.19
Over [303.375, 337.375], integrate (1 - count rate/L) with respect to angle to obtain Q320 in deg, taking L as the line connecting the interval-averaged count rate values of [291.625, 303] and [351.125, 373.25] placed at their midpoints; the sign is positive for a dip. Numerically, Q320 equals 3.5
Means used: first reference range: 3.59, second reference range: 4.33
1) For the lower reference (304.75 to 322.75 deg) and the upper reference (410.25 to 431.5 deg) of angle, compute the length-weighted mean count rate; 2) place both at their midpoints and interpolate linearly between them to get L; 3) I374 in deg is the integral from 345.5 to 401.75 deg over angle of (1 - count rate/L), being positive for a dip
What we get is -4.4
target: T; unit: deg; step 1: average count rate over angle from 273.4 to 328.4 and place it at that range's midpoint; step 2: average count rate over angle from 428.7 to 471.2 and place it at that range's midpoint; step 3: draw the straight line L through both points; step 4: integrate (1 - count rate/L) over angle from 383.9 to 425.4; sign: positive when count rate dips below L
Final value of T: 0.8 deg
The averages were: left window 3.62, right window 4.9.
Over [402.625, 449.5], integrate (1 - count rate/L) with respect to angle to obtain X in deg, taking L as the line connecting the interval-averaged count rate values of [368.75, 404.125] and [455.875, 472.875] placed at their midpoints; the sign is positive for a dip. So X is 0.4 deg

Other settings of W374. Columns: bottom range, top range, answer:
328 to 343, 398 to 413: 1.28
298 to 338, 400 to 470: 1.37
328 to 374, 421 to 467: 1.20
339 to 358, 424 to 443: 1.22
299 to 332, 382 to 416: 1.29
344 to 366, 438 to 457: 1.18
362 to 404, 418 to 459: 1.08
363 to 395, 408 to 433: 1.02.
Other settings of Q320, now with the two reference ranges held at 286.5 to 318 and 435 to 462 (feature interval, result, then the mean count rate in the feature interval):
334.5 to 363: 0.05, 3.96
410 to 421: 0.61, 4.34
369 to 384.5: -0.91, 4.47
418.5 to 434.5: 0.11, 4.67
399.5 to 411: -0.34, 4.63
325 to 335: 0.81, 3.48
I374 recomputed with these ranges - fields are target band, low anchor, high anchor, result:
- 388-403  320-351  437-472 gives -0.4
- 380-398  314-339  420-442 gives -0.4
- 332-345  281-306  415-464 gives 1.2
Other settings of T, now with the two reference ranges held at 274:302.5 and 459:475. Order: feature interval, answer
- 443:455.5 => -0.3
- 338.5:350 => 1.0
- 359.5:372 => -0.4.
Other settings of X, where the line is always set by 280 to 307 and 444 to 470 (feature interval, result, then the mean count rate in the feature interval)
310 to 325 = 1.3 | 3.5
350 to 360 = 0.0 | 4.15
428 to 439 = -0.1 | 4.81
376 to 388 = -0.2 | 4.43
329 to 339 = 1.1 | 3.54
